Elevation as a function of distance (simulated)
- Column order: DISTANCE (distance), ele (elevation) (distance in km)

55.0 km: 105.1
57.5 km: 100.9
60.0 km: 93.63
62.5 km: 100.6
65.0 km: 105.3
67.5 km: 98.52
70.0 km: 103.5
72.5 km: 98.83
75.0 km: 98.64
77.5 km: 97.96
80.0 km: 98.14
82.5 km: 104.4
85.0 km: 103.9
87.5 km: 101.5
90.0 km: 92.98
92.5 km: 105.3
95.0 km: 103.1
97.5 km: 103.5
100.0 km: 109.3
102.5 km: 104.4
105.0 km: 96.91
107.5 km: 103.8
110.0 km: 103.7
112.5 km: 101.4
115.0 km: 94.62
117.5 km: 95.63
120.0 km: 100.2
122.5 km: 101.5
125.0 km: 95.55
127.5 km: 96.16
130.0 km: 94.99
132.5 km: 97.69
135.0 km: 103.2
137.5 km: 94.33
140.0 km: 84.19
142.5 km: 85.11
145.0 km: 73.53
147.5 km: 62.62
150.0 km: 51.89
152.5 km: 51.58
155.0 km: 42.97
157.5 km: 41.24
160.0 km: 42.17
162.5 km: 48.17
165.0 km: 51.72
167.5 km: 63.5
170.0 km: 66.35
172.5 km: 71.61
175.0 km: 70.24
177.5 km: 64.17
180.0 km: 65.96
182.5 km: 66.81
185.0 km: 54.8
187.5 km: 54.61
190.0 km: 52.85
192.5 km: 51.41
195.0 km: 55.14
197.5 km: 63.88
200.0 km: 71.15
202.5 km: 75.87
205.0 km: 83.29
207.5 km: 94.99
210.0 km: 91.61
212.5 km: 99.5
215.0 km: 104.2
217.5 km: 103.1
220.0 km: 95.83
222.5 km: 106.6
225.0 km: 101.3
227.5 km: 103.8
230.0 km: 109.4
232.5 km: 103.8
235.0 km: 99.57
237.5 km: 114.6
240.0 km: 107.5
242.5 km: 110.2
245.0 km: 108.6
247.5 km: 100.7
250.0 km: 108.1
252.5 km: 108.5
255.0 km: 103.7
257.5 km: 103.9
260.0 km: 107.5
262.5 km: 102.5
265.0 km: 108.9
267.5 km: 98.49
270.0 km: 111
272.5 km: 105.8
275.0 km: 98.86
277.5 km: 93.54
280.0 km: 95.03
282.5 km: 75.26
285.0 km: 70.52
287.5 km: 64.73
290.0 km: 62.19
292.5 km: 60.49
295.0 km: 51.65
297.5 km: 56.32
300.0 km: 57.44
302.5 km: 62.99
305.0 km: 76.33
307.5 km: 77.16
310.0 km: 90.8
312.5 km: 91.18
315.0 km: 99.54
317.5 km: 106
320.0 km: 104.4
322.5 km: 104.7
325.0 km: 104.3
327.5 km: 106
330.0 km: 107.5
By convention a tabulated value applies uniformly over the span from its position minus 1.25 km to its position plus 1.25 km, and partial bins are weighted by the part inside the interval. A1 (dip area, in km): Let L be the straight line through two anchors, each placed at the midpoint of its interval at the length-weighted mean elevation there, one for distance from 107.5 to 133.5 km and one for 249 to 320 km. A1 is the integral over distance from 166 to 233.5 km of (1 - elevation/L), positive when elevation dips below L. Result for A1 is 9.9 km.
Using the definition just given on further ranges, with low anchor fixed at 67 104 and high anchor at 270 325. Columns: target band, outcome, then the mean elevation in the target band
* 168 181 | 3.63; 67.5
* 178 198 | 7.40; 58.2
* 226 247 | -4.53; 107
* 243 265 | -4.96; 106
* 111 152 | 3.64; 88.9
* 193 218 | 2.17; 82.7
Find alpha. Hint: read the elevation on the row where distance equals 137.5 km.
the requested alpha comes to 94.33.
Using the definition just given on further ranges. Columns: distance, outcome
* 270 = 111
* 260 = 107.5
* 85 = 103.9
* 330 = 107.5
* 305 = 76.33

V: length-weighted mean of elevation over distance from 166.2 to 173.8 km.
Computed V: 67.1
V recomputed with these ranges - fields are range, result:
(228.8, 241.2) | 107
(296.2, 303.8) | 59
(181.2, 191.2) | 57.3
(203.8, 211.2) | 90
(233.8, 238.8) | 107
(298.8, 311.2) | 72.9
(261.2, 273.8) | 105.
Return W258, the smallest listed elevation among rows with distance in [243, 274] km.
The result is 98.49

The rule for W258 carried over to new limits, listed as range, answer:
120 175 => 41.24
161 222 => 48.17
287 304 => 51.65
